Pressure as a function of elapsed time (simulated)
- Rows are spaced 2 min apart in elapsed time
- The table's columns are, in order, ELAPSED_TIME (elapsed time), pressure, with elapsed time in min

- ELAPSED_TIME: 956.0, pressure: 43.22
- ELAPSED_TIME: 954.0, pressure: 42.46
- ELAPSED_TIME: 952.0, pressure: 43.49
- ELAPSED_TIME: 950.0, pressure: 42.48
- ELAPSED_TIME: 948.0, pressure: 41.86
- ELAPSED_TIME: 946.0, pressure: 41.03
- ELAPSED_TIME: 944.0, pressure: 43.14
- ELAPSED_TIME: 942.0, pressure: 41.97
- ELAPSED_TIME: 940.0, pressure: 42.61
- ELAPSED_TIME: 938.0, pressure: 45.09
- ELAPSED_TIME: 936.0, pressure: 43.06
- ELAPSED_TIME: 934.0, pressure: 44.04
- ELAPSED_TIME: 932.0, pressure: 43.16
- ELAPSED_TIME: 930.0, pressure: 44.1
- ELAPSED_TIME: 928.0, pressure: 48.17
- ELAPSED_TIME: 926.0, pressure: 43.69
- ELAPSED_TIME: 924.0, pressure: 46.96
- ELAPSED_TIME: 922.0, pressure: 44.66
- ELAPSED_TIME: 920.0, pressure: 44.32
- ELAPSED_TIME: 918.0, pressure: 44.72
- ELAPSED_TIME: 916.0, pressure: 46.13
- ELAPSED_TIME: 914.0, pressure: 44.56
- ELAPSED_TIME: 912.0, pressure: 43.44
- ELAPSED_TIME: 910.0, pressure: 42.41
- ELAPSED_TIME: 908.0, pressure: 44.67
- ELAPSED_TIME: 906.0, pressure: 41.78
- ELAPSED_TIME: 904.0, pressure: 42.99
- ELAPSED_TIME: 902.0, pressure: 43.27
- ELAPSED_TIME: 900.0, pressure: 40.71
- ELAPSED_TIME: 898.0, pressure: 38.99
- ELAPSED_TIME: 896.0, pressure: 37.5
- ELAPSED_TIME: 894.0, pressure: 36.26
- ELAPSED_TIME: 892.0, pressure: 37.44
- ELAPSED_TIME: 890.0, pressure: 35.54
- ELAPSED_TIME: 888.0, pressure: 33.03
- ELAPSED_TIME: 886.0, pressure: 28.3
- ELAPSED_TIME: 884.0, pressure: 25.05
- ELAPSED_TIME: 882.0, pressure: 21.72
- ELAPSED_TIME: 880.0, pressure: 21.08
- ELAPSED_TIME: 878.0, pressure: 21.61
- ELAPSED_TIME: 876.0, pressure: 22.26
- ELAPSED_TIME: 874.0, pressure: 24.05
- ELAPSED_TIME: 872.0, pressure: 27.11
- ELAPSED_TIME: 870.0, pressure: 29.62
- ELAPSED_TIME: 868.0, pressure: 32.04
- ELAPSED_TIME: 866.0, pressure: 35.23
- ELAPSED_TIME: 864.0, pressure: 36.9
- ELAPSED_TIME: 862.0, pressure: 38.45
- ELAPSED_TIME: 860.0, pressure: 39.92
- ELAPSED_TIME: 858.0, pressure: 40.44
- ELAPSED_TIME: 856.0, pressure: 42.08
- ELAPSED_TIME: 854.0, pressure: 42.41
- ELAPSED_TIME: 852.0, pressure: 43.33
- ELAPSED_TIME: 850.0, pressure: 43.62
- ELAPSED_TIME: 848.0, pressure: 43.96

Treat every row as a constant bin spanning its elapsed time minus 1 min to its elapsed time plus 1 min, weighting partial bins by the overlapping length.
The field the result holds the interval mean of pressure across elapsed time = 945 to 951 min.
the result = 41.8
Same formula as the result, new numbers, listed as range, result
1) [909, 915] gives 43.5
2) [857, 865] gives 38.9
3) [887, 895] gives 35.6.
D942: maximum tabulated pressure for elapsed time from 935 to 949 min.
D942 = 45.09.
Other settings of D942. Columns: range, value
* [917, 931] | 48.17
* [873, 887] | 28.3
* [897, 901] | 40.71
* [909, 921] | 46.13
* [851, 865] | 43.33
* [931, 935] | 44.04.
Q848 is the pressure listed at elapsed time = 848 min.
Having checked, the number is 43.96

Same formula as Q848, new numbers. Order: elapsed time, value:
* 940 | 42.61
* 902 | 43.27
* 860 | 39.92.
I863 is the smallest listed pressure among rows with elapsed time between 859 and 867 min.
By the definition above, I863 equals 35.23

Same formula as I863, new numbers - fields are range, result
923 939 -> 43.06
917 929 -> 43.69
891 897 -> 36.26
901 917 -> 41.78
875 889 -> 21.08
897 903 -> 38.99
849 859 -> 40.44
